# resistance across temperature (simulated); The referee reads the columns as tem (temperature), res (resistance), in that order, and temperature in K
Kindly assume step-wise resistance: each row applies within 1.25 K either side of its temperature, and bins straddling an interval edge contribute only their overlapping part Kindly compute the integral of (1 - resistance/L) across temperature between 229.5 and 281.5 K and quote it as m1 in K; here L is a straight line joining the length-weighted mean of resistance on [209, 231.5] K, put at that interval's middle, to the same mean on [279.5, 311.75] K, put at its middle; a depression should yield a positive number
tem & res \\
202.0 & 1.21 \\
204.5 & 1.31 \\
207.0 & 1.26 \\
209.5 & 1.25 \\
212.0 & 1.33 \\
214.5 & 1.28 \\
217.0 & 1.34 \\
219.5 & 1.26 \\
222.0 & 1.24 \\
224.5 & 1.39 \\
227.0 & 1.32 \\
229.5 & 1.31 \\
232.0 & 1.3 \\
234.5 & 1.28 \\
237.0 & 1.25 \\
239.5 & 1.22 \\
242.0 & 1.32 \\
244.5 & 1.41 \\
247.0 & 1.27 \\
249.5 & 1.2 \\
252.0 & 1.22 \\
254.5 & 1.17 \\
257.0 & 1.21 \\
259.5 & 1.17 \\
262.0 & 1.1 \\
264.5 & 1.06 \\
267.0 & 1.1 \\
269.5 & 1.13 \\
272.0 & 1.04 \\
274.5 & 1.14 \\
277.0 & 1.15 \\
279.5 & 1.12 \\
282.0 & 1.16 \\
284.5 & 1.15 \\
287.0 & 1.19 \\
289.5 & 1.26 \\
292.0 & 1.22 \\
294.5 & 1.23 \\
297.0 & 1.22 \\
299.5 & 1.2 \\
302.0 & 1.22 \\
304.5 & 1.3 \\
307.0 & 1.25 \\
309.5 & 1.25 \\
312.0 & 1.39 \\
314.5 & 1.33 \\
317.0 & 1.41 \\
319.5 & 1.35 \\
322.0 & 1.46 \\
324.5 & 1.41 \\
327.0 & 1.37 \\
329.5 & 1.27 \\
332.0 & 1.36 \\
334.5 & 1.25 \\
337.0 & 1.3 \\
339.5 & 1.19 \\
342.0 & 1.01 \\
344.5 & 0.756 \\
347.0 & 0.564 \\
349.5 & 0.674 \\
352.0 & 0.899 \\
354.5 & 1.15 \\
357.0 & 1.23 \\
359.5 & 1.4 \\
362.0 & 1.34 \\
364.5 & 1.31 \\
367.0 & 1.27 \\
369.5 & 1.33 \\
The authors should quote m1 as 2.9 K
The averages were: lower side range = 1.3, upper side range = 1.22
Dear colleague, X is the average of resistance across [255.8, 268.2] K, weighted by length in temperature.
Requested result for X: 1.13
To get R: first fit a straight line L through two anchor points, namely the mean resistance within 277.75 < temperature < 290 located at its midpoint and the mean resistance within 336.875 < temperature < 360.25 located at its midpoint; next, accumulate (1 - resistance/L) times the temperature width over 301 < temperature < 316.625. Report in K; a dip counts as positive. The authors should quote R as -2.8 K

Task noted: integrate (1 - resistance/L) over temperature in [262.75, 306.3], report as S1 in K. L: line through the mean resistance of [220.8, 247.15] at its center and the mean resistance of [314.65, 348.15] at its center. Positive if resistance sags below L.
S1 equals 2.96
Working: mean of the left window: 1.3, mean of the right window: 1.21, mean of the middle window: 1.17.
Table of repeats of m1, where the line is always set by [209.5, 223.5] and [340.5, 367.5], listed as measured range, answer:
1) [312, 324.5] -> -3.1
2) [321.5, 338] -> -3.8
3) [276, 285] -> 0.3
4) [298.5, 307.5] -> -0.8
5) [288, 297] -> -0.6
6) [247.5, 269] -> 1.0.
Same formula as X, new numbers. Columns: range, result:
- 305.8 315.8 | 1.31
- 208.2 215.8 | 1.29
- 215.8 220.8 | 1.3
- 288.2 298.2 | 1.23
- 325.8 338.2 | 1.31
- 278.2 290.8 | 1.18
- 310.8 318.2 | 1.38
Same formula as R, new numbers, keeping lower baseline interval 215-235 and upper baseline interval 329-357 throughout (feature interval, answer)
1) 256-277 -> 1.6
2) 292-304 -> -0.9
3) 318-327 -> -2.6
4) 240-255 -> -0.1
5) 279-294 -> -0.3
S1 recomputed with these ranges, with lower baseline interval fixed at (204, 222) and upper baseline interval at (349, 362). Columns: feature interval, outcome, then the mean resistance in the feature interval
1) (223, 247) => -0.9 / 1.31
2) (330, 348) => 1.0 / 1.08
